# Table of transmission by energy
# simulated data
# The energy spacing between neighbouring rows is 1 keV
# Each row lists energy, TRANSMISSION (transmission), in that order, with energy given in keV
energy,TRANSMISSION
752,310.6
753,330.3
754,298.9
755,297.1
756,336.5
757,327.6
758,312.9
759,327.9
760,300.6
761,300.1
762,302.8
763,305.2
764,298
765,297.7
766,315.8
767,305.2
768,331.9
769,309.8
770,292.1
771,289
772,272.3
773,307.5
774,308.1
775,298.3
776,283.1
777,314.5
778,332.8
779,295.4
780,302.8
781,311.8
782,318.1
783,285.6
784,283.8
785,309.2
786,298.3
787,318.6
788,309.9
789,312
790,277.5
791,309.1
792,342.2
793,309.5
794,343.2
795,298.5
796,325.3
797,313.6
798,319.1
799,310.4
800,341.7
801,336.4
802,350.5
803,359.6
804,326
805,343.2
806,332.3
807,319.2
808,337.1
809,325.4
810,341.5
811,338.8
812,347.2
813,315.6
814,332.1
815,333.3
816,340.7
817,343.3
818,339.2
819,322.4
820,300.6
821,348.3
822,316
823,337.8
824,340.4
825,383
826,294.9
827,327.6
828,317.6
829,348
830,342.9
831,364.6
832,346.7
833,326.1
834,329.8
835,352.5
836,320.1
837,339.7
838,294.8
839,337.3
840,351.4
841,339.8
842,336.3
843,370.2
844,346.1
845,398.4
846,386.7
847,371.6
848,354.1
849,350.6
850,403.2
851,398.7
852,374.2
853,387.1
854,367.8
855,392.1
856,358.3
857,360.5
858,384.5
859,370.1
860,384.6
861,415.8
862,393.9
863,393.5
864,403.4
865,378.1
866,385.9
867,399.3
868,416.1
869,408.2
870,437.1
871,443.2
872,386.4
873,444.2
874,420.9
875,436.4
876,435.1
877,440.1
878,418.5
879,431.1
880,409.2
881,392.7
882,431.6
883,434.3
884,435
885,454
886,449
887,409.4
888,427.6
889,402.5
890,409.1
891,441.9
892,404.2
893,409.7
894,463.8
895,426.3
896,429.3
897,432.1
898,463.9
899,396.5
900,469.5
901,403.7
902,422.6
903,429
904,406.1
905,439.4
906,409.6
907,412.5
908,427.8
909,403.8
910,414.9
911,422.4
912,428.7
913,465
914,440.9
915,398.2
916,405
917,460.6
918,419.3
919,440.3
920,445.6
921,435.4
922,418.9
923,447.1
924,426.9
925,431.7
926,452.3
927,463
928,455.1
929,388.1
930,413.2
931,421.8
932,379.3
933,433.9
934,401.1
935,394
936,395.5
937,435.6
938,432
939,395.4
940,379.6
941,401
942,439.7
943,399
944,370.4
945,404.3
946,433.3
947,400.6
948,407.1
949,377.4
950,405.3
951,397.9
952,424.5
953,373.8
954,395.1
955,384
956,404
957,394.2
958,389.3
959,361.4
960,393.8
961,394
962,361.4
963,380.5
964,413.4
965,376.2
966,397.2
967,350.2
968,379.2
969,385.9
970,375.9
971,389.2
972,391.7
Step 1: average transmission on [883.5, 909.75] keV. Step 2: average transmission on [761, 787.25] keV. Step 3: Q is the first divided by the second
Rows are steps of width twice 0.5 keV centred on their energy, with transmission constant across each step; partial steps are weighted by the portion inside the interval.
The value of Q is 1.4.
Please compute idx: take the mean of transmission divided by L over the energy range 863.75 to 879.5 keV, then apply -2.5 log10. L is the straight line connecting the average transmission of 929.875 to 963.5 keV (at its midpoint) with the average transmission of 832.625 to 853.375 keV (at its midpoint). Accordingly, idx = -0.139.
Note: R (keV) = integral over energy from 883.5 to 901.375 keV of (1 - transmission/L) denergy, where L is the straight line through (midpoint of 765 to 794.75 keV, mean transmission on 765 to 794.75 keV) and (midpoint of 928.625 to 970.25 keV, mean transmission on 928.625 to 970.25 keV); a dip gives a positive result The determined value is -3.10 keV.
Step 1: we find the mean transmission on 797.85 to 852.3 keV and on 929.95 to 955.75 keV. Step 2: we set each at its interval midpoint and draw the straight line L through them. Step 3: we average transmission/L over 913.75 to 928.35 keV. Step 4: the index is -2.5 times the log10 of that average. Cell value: -0.11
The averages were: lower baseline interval 342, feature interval 436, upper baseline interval 403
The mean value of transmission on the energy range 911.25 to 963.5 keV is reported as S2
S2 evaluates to 412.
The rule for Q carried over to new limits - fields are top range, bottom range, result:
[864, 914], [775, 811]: 1.33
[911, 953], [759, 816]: 1.33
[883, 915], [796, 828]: 1.28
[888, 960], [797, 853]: 1.22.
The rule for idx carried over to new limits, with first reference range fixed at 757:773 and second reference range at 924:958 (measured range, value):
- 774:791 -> 0.041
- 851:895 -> -0.116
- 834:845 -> 0.024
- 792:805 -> -0.014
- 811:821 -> 0.010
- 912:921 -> -0.105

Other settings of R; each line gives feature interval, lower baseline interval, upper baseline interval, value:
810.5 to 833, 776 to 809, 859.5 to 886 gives 1.2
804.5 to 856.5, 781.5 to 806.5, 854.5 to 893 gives 2.3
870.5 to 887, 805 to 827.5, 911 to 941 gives -1.9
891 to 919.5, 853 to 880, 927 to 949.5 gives -1.4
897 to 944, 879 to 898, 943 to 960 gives -1.4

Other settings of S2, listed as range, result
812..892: 377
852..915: 416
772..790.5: 303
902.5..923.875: 427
